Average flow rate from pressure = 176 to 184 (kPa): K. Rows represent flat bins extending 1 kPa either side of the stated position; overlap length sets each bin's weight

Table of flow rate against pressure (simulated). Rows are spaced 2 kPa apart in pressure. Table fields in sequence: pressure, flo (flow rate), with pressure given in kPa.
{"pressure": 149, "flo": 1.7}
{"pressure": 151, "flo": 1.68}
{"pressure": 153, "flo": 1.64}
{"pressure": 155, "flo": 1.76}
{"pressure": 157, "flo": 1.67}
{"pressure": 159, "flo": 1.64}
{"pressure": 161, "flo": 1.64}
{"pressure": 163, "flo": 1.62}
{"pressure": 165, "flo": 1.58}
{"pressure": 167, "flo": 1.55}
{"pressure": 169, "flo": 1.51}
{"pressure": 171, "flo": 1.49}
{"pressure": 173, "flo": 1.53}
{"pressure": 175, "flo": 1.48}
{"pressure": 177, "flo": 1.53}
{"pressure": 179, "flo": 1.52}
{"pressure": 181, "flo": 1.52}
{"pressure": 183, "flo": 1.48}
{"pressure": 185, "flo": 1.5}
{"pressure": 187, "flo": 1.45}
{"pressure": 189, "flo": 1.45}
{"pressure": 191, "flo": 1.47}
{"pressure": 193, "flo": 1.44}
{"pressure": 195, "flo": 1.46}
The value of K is 1.51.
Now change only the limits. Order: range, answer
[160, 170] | 1.58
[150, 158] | 1.69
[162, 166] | 1.6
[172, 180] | 1.51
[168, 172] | 1.5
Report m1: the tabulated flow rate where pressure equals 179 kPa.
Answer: 1.52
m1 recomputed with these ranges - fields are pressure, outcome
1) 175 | 1.48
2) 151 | 1.68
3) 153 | 1.64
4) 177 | 1.53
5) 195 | 1.46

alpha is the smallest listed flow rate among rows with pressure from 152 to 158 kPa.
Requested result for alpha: 1.64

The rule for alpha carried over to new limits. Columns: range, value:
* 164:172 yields 1.49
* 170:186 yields 1.48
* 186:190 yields 1.45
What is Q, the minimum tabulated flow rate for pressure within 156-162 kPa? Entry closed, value 1.64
